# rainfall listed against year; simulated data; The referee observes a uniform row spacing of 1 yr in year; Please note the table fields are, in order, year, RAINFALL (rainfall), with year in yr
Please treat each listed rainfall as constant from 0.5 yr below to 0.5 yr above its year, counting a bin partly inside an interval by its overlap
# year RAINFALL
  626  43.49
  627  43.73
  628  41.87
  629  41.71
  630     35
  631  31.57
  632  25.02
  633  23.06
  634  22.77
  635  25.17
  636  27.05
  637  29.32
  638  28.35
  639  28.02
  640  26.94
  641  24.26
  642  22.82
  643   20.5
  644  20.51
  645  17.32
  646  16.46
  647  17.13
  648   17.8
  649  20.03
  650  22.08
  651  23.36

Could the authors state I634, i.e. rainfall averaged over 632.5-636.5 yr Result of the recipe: 24.5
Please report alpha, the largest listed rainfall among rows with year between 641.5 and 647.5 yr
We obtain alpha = 22.82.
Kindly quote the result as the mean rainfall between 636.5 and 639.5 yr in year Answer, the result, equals 28.6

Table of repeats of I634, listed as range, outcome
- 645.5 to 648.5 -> 17.1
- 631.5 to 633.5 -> 24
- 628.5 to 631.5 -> 36.1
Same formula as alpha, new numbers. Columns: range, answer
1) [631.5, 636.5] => 27.05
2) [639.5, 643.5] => 26.94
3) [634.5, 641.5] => 29.32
